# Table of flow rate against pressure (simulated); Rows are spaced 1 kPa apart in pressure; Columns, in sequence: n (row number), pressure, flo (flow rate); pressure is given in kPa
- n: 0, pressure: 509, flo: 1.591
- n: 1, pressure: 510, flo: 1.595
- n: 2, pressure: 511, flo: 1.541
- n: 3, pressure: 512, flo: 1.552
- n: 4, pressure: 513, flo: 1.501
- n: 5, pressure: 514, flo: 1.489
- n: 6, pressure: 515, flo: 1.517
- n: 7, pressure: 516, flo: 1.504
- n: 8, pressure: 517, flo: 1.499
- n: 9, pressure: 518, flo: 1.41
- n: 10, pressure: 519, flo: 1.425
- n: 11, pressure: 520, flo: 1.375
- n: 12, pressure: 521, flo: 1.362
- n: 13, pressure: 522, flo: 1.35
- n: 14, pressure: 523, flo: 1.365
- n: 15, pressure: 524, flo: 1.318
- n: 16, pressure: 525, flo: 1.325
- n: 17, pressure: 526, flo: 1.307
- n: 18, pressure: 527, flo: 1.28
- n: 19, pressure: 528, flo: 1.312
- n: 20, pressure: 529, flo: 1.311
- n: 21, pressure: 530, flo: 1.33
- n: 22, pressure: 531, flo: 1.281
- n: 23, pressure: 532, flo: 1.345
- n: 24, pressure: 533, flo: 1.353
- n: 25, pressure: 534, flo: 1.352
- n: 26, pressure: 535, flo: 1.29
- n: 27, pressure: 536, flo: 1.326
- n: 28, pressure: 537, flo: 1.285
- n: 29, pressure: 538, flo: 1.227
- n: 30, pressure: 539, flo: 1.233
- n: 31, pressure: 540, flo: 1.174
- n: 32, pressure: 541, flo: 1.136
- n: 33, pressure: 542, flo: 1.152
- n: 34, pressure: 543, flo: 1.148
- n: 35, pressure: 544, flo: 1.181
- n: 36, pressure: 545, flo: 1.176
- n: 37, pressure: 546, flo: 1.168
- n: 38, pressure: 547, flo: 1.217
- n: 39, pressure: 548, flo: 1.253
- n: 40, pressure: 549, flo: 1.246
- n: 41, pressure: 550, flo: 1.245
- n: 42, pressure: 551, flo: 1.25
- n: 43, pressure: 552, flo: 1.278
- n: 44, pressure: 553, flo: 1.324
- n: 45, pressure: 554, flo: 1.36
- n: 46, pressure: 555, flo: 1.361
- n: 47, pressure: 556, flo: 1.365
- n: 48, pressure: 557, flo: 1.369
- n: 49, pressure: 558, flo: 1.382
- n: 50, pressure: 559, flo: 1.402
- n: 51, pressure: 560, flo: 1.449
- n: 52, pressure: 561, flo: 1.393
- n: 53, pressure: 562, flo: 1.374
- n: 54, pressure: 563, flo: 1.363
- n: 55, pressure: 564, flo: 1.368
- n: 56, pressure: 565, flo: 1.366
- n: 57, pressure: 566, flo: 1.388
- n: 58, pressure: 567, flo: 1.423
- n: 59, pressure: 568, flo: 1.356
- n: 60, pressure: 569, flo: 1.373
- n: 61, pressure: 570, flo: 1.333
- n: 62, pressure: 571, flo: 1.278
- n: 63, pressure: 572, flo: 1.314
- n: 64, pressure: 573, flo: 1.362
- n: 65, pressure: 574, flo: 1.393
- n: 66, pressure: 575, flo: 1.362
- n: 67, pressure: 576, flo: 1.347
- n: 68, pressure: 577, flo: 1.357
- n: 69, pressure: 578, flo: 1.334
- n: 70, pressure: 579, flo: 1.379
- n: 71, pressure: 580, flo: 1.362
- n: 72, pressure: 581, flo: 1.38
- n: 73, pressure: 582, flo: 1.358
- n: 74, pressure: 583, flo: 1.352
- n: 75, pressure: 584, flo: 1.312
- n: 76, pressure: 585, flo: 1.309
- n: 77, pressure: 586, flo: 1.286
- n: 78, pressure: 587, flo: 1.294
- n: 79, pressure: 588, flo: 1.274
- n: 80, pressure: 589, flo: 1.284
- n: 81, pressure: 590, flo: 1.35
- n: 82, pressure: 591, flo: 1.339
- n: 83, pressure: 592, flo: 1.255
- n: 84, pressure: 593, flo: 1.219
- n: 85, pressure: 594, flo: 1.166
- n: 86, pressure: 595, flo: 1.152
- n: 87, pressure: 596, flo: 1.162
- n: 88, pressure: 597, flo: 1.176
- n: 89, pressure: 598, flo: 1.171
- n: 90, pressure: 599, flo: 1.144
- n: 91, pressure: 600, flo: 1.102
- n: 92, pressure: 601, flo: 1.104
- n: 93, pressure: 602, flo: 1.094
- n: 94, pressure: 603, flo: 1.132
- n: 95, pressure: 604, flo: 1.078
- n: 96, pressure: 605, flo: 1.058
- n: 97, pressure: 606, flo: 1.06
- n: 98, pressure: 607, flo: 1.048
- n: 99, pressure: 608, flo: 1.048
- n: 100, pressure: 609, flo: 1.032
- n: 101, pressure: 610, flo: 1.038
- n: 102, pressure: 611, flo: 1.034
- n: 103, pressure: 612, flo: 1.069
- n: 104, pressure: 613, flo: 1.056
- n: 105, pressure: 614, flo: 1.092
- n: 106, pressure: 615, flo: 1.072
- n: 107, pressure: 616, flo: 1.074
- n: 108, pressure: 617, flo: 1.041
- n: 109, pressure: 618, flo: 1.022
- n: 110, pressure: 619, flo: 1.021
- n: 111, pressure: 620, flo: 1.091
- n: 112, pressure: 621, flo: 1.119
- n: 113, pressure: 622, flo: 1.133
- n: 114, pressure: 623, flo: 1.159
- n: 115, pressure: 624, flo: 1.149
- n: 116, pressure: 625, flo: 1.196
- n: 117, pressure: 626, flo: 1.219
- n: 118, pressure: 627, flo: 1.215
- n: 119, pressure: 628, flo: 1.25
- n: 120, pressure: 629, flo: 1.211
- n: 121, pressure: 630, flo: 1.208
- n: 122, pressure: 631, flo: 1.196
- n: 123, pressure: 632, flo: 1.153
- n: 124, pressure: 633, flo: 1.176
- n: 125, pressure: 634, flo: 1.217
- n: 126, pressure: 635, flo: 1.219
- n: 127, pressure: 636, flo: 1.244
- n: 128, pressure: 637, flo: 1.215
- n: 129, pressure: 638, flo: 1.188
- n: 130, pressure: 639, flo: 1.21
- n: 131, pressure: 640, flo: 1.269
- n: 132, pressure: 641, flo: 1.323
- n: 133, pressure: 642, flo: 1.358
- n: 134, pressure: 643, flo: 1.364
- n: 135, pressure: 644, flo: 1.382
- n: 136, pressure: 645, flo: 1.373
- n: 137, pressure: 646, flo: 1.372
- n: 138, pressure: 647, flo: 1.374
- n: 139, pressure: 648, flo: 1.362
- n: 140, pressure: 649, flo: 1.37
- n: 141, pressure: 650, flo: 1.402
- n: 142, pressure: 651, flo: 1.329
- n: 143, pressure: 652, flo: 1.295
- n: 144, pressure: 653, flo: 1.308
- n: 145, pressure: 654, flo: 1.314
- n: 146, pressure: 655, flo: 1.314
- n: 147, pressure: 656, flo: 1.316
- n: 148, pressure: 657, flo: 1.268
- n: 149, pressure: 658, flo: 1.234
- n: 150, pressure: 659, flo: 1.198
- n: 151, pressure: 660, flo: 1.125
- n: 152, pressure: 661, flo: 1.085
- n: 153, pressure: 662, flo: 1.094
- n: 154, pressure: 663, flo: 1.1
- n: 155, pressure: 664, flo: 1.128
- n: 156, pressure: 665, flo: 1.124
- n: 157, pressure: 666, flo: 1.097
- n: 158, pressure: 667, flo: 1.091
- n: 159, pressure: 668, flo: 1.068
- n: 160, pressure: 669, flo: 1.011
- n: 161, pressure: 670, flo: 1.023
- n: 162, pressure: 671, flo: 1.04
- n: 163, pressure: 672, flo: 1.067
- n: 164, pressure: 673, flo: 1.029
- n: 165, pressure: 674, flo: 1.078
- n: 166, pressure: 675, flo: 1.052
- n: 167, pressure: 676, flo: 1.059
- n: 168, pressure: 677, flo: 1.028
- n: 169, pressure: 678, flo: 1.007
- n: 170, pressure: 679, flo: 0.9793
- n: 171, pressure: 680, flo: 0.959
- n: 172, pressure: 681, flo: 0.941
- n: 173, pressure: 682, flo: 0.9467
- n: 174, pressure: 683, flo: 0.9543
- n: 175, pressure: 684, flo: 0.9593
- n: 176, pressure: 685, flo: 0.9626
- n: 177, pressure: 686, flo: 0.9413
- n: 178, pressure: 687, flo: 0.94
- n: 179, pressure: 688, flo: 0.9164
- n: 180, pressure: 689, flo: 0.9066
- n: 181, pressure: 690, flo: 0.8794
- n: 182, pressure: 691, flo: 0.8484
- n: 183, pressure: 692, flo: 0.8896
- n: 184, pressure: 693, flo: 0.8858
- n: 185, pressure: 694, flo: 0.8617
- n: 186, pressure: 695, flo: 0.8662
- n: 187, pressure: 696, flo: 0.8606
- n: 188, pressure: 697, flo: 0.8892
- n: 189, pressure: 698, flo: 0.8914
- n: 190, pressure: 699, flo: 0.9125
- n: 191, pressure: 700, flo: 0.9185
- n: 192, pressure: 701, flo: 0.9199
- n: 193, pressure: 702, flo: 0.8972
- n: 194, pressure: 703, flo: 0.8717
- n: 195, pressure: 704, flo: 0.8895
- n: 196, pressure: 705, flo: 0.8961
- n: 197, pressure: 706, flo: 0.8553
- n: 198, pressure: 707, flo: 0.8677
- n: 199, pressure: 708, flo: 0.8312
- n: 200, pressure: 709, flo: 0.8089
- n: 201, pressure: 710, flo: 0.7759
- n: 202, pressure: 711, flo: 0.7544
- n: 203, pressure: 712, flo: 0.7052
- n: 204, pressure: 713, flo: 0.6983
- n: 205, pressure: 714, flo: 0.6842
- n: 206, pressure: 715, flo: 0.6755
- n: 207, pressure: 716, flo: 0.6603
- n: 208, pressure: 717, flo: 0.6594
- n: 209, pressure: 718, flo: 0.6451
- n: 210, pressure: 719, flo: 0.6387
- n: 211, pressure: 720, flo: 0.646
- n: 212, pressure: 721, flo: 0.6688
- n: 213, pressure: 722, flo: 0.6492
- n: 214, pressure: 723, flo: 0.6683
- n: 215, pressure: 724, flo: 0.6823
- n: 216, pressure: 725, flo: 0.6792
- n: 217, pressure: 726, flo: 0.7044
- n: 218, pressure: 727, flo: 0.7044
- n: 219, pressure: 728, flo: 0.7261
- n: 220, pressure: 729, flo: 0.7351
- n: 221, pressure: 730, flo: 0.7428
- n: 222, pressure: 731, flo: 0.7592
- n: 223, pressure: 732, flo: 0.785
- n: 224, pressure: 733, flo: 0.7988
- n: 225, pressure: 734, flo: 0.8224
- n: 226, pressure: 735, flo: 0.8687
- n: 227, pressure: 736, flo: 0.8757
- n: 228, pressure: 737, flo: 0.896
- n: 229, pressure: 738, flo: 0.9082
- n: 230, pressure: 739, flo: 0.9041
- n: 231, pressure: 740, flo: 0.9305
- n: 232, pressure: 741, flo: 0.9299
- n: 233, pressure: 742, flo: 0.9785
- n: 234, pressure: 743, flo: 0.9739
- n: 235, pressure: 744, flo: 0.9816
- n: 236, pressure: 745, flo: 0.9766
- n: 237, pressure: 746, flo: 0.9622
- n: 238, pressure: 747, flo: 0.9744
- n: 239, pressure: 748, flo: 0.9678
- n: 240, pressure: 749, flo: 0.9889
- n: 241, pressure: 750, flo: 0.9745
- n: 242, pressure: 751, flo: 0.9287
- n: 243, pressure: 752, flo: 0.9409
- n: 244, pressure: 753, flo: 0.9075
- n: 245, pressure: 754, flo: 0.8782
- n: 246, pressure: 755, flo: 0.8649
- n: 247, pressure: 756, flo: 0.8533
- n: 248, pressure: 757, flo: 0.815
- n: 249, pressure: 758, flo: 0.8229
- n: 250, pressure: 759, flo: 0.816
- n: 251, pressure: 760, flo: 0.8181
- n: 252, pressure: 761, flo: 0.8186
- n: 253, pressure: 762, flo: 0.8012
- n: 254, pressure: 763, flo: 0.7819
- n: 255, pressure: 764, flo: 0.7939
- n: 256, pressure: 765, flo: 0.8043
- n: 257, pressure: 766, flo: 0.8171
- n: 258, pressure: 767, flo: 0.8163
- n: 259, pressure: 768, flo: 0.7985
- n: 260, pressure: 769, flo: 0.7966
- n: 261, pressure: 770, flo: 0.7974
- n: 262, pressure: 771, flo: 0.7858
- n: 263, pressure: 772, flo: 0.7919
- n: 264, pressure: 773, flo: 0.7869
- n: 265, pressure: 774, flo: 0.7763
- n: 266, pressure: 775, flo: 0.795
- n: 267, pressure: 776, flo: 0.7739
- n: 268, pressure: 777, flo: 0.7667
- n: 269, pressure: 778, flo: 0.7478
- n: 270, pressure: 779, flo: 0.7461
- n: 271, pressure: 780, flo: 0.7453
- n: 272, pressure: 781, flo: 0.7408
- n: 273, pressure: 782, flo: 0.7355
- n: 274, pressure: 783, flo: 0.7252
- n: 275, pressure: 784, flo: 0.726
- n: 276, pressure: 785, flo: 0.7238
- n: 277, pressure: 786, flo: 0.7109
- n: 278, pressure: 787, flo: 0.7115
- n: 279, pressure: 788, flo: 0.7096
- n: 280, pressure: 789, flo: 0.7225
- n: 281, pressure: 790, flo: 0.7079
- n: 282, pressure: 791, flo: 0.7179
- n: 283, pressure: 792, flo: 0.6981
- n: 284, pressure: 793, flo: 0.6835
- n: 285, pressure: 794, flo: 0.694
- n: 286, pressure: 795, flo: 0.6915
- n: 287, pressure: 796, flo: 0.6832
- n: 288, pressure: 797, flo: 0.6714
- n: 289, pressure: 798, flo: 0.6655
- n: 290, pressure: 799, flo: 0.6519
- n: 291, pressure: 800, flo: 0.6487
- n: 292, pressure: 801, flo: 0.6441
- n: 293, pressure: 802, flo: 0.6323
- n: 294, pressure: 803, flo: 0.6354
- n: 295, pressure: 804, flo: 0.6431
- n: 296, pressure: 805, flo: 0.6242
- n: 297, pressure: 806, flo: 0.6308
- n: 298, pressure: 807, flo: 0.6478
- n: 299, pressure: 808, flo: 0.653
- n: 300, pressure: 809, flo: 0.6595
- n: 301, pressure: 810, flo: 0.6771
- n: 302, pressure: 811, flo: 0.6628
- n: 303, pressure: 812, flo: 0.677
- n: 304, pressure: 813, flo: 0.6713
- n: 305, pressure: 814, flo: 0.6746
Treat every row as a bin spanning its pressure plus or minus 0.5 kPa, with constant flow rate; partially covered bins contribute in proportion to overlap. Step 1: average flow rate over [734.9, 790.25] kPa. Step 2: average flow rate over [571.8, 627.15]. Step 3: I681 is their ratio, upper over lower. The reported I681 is 0.70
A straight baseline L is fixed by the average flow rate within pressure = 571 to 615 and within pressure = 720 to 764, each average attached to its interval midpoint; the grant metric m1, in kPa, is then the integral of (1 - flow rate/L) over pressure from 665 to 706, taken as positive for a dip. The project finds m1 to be 1.1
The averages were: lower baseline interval 1.21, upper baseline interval 0.841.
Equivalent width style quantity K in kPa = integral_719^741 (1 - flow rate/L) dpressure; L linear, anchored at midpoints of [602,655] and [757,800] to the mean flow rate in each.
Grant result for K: 3.0 kPa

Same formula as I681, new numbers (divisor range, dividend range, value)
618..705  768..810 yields 0.64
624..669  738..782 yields 0.69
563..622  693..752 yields 0.68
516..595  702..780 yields 0.62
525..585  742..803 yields 0.60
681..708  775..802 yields 0.79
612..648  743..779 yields 0.71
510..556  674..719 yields 0.66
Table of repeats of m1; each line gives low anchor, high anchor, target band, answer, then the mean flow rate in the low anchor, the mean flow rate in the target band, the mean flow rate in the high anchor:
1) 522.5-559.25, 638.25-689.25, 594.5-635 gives 2.7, 1.28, 1.12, 1.15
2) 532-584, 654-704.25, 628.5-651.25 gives -3.6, 1.31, 1.28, 1.01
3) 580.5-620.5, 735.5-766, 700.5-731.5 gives 6.8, 1.16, 0.745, 0.894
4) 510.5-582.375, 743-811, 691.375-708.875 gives 1.5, 1.34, 0.881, 0.772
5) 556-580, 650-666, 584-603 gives 1.6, 1.37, 1.22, 1.22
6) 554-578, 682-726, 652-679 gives -4.3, 1.37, 1.13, 0.814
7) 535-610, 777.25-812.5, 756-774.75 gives -1.0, 1.26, 0.803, 0.688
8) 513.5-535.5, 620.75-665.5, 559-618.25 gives 2.9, 1.37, 1.24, 1.24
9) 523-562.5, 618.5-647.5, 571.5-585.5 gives -1.0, 1.29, 1.35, 1.23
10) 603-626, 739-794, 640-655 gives -4.7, 1.08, 1.35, 0.821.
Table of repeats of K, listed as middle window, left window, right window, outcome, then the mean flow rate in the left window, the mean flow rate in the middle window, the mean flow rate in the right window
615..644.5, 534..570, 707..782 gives -2.6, 1.3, 1.19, 0.804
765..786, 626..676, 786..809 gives -0.4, 1.21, 0.769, 0.672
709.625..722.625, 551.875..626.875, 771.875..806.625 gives 3.2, 1.24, 0.681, 0.706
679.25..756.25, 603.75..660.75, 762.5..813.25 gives 6.9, 1.2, 0.846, 0.718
